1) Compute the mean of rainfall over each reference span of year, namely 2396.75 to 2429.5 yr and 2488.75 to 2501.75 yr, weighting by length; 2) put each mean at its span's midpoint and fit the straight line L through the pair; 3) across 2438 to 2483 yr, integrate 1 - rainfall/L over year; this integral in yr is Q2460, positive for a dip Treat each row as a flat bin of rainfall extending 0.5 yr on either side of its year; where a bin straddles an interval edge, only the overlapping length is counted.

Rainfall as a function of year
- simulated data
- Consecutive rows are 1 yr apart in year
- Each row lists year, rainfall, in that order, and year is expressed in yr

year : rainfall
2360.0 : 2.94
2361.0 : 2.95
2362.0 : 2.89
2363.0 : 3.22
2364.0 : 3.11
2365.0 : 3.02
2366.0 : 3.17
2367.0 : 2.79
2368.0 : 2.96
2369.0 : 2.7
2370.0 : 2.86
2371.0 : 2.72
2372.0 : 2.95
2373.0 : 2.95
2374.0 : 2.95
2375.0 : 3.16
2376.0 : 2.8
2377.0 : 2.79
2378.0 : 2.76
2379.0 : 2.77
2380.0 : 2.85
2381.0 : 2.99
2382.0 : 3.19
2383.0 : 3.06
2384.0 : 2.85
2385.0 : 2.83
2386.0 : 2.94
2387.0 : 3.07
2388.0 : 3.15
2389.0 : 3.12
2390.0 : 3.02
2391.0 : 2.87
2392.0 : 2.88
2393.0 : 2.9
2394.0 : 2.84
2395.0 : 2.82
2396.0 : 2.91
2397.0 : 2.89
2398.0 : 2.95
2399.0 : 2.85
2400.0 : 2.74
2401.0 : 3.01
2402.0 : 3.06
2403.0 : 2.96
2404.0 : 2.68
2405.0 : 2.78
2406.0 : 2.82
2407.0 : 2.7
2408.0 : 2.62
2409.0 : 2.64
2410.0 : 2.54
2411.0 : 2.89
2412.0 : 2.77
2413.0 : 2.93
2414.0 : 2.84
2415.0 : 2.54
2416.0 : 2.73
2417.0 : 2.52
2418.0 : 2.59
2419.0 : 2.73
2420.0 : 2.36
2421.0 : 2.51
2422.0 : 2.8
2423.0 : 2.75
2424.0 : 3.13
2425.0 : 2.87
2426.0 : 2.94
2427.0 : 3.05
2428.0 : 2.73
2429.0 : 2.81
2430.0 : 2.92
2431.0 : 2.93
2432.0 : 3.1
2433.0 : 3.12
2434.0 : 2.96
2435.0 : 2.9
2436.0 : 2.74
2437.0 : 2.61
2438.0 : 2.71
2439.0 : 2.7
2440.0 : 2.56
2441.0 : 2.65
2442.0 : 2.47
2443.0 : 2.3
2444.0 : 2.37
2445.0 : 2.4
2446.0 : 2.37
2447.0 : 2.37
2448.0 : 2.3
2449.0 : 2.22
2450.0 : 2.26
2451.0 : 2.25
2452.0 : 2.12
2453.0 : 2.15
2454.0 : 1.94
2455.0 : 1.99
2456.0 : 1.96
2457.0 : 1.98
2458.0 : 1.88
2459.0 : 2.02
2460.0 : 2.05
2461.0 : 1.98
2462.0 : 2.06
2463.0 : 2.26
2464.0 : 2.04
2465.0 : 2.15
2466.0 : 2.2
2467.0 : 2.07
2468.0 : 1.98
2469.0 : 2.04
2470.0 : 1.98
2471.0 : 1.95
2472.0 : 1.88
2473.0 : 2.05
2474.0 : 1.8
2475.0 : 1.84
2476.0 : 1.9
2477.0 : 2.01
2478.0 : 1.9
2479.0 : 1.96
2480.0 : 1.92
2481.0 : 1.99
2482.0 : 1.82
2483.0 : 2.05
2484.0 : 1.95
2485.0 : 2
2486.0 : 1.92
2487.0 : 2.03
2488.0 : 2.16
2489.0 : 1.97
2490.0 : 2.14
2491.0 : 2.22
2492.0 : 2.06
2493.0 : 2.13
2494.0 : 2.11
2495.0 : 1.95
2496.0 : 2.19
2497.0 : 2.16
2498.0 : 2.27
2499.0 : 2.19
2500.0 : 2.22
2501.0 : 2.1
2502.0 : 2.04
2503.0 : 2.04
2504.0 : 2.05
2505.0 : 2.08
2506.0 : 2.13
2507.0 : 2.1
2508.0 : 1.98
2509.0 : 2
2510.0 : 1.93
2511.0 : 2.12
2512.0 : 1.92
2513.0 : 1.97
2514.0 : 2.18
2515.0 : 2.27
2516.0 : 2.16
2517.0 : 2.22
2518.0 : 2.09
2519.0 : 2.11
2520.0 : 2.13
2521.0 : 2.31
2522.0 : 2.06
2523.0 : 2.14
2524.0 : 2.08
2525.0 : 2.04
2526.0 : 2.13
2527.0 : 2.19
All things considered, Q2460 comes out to 5.4 yr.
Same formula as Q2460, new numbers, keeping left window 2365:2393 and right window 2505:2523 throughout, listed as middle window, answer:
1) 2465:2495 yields 4.0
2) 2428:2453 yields -0.3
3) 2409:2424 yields 0.0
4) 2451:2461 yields 1.8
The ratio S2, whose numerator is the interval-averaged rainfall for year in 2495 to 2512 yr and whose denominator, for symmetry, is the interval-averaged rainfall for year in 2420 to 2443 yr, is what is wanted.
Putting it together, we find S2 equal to 0.7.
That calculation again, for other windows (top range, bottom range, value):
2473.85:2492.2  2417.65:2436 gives 0.70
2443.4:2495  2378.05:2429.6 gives 0.73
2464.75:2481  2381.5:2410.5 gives 0.68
